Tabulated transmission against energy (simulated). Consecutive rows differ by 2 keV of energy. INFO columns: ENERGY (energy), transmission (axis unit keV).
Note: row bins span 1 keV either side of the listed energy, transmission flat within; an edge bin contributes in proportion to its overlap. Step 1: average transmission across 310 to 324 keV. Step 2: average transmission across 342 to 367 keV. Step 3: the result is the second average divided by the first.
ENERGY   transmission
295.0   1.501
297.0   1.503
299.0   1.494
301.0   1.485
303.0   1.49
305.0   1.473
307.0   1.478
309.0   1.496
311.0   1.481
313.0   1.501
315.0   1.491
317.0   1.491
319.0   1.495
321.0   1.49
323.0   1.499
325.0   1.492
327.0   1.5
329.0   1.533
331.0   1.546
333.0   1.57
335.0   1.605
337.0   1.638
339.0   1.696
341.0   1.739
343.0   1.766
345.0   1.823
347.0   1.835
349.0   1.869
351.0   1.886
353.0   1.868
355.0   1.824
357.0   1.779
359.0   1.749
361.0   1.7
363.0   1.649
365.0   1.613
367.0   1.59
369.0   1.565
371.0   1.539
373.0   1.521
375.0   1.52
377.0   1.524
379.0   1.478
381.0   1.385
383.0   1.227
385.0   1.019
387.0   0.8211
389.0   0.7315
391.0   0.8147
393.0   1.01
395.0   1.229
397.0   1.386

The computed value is 1.19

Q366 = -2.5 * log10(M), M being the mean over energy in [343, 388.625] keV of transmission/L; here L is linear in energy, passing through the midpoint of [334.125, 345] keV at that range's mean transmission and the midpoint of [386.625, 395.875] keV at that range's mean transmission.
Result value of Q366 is -0.20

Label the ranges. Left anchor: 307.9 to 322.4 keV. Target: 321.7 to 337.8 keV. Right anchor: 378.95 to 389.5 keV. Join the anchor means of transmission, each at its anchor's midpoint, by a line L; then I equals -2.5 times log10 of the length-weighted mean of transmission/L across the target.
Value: -0.10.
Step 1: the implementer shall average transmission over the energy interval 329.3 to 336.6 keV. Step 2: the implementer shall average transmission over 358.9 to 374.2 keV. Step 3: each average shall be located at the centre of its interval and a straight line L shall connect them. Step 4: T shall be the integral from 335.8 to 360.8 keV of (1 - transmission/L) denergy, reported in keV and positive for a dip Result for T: -3.07 keV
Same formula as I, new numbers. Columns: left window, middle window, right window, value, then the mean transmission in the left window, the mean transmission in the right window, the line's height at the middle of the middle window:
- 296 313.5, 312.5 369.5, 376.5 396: -0.248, 1.49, 1.11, 1.32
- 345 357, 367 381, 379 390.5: -0.161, 1.85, 1.07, 1.31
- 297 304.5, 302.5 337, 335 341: 0.049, 1.49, 1.67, 1.58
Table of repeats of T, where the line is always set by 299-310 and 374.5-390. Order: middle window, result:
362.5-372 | -2.5 keV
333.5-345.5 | -3.0 keV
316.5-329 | -0.7 keV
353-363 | -3.6 keV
